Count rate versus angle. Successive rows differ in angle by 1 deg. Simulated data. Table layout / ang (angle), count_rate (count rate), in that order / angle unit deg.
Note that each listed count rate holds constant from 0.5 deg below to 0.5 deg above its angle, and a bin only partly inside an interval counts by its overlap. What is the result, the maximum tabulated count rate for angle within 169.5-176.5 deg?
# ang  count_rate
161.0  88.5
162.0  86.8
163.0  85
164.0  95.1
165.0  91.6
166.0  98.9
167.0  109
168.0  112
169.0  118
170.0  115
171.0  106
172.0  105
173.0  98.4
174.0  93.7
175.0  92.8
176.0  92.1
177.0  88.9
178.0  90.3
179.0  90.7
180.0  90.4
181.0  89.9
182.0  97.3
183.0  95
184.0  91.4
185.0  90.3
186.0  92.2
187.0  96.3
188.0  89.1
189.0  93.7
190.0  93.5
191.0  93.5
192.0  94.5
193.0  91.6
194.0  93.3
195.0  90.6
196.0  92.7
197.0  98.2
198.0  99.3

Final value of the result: 115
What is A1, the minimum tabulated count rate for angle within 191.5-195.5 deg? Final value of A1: 90.6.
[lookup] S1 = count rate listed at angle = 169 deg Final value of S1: 118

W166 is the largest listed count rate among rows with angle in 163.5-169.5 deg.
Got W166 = 118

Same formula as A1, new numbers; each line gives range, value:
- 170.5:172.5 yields 105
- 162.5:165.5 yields 85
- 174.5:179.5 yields 88.9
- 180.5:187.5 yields 89.9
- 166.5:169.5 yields 109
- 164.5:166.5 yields 91.6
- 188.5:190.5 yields 93.5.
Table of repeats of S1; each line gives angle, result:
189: 93.7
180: 90.4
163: 85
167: 109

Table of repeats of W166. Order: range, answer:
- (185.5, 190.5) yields 96.3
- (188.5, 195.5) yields 94.5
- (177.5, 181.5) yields 90.7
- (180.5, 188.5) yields 97.3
